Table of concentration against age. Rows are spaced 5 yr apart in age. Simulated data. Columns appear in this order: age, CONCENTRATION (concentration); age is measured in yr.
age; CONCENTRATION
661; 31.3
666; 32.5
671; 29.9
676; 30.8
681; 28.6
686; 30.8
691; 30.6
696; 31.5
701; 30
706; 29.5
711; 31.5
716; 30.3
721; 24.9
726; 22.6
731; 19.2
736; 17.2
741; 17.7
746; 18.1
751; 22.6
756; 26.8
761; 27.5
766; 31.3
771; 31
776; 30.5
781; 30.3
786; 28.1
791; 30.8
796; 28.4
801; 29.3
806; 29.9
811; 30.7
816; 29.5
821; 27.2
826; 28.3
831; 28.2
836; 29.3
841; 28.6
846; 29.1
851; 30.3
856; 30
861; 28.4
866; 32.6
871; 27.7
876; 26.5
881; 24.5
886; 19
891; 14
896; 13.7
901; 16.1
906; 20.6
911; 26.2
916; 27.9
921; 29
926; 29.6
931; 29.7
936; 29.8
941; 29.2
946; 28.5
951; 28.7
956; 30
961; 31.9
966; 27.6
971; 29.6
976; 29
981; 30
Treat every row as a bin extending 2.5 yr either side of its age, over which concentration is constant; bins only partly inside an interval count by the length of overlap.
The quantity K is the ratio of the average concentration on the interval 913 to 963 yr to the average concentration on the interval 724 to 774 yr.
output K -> 1.25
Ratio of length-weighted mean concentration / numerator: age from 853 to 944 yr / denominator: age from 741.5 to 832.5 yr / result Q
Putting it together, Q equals 0.9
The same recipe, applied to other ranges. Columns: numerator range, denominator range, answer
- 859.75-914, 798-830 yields 0.78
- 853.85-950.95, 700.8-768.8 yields 1.03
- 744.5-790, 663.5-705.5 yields 0.91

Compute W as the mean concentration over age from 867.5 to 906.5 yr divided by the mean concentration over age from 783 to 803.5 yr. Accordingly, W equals 0.70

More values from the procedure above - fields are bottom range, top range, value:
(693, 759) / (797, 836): 1.17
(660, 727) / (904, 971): 0.96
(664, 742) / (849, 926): 0.89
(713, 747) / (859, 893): 1.14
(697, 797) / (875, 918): 0.78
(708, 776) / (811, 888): 1.13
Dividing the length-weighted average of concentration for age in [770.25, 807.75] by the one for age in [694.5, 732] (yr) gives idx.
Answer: 1.07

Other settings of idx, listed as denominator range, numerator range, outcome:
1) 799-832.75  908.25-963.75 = 1.00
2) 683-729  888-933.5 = 0.79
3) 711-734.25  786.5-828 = 1.18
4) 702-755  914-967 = 1.24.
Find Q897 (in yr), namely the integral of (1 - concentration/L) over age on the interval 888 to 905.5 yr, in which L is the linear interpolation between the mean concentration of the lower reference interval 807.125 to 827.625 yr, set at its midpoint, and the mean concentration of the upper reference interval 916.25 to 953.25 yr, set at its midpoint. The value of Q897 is 8.2 yr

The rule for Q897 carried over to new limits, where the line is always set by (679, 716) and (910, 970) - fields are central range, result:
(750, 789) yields 1.6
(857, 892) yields 4.9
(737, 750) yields 5.1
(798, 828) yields 0.6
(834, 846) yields 0.3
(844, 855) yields -0.1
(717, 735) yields 4.6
